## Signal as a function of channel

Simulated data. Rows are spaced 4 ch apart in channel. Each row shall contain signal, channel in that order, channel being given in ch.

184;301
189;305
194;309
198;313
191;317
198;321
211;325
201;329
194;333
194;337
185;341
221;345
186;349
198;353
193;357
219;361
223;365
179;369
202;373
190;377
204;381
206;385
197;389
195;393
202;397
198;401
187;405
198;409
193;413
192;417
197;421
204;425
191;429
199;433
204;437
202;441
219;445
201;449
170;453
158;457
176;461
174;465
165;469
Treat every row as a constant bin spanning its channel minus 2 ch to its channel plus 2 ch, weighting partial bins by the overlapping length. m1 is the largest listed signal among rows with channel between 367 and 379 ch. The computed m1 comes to 202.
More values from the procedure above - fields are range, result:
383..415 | 206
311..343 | 211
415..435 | 204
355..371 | 223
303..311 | 194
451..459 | 170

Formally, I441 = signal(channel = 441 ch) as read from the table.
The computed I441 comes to 202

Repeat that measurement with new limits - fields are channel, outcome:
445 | 219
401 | 198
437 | 204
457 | 158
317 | 191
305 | 189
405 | 187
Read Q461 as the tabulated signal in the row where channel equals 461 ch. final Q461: 176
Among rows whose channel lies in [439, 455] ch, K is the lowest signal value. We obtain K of 170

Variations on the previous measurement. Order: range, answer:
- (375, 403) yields 190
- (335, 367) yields 185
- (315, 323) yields 191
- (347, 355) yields 186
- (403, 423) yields 187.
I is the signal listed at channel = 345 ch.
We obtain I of 221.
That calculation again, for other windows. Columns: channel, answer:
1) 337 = 194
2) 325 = 211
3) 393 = 195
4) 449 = 201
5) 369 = 179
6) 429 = 191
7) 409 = 198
